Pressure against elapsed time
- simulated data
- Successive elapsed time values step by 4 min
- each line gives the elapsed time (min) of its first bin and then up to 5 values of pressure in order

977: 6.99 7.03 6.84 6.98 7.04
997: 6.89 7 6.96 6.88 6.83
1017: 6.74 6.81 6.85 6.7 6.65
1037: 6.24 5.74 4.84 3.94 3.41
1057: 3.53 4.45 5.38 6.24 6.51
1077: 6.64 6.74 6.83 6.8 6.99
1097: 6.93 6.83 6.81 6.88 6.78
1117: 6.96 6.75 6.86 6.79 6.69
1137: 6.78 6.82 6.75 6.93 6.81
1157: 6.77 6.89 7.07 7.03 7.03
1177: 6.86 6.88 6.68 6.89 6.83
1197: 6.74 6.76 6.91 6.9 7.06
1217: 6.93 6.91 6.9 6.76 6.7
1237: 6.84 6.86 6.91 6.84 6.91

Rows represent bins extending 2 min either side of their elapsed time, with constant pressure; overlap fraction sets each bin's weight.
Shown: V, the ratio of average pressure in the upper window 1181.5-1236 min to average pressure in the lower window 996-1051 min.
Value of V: 1.1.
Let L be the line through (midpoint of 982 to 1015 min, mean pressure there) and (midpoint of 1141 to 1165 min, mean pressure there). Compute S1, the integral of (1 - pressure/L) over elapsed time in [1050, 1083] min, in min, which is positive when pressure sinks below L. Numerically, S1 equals 7.54 min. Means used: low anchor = 6.93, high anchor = 6.85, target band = 5.32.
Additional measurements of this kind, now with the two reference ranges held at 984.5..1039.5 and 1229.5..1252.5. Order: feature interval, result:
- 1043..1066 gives 8.8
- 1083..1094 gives -0.1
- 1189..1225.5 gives -0.3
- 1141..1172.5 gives -0.3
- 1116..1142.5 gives 0.1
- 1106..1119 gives -0.1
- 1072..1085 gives 0.3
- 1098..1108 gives 0.0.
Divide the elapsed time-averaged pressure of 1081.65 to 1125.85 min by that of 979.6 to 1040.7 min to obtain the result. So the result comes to 1.01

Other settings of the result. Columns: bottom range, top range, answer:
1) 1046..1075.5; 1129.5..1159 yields 1.41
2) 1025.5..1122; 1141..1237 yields 1.13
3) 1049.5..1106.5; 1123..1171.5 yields 1.15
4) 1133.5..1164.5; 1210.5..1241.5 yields 1.01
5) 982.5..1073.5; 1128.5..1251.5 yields 1.13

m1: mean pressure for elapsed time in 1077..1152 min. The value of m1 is 6.82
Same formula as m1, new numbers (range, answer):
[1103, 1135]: 6.81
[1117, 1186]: 6.85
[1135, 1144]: 6.79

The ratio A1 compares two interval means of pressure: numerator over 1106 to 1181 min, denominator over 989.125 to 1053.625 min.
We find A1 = 1.09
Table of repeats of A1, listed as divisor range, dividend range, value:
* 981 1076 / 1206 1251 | 1.13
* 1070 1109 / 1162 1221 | 1.02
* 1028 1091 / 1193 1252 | 1.21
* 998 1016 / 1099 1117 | 0.99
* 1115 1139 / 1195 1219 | 1.01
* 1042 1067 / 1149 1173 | 1.60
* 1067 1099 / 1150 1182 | 1.03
